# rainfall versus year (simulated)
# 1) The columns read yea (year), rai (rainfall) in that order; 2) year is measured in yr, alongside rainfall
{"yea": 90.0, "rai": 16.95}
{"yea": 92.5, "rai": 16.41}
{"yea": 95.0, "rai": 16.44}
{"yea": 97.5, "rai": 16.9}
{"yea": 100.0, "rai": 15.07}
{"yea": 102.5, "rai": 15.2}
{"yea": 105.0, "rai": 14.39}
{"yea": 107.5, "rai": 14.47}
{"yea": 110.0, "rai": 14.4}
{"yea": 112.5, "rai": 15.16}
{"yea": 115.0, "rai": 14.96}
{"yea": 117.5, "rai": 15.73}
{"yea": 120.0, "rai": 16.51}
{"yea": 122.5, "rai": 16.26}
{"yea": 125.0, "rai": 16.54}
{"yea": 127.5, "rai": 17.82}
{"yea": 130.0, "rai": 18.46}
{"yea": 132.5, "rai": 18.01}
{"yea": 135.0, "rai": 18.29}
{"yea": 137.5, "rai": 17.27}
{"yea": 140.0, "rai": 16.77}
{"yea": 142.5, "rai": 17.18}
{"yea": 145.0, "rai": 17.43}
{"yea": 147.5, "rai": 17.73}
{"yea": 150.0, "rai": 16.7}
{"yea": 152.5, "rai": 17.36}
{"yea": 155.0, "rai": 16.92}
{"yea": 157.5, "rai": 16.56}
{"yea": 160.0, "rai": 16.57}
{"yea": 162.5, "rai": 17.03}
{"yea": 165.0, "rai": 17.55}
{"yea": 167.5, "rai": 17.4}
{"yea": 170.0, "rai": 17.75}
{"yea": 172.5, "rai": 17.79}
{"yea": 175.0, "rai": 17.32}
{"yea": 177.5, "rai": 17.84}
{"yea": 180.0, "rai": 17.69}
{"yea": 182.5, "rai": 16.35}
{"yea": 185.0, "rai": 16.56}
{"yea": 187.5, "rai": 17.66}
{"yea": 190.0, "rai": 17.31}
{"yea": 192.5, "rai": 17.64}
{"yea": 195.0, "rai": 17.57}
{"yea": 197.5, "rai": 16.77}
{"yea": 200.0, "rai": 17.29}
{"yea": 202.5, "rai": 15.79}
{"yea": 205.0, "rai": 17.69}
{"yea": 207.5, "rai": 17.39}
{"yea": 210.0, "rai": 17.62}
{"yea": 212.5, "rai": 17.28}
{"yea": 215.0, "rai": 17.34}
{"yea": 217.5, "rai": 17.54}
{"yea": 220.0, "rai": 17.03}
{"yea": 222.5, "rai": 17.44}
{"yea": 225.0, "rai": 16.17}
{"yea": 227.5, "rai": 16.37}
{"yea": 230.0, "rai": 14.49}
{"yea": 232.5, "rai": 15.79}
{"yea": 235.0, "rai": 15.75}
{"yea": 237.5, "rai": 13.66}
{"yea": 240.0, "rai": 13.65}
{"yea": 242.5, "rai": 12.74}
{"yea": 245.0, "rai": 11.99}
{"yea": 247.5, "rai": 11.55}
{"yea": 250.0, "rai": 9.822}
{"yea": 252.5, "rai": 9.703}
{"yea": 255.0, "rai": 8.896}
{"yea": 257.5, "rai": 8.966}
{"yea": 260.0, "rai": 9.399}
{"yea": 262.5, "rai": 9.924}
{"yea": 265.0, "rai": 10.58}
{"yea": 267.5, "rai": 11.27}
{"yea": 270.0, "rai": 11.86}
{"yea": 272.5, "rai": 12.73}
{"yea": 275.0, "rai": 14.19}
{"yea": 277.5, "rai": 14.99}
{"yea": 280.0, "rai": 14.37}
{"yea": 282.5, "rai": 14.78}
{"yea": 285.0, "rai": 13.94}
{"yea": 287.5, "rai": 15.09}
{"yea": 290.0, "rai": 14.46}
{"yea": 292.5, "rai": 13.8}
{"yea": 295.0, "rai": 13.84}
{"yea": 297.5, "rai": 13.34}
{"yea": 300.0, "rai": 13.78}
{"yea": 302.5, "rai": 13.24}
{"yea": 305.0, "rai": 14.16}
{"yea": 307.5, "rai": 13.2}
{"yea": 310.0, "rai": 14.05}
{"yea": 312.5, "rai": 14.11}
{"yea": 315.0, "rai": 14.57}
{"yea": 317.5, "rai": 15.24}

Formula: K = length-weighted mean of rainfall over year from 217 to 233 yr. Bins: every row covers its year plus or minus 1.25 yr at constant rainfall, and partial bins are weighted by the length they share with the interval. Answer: 16.4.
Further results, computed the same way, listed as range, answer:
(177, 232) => 17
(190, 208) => 17.2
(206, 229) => 17.1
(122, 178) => 17.3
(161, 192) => 17.4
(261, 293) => 13.2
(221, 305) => 13.1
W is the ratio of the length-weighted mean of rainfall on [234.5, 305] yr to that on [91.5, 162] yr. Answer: 0.76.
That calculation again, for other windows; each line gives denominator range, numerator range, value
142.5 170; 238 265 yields 0.63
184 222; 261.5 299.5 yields 0.77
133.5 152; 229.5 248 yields 0.79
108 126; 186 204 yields 1.10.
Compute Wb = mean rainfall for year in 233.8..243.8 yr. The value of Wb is 13.9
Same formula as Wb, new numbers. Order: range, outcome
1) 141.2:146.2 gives 17.3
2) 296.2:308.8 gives 13.5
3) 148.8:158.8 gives 16.9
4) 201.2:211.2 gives 17.1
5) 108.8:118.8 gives 15.1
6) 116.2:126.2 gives 16.3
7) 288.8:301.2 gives 13.8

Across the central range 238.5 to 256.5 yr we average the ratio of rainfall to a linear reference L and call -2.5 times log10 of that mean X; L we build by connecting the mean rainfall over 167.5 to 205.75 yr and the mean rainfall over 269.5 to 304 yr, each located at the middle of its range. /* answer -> 0.34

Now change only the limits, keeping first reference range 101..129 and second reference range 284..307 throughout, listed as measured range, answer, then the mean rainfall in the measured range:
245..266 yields 0.392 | 9.97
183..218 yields -0.163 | 17.2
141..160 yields -0.121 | 17.1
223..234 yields -0.091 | 15.8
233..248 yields 0.079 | 13.4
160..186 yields -0.150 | 17.3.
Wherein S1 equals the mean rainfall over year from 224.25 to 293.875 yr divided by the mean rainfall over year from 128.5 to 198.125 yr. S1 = 0.7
